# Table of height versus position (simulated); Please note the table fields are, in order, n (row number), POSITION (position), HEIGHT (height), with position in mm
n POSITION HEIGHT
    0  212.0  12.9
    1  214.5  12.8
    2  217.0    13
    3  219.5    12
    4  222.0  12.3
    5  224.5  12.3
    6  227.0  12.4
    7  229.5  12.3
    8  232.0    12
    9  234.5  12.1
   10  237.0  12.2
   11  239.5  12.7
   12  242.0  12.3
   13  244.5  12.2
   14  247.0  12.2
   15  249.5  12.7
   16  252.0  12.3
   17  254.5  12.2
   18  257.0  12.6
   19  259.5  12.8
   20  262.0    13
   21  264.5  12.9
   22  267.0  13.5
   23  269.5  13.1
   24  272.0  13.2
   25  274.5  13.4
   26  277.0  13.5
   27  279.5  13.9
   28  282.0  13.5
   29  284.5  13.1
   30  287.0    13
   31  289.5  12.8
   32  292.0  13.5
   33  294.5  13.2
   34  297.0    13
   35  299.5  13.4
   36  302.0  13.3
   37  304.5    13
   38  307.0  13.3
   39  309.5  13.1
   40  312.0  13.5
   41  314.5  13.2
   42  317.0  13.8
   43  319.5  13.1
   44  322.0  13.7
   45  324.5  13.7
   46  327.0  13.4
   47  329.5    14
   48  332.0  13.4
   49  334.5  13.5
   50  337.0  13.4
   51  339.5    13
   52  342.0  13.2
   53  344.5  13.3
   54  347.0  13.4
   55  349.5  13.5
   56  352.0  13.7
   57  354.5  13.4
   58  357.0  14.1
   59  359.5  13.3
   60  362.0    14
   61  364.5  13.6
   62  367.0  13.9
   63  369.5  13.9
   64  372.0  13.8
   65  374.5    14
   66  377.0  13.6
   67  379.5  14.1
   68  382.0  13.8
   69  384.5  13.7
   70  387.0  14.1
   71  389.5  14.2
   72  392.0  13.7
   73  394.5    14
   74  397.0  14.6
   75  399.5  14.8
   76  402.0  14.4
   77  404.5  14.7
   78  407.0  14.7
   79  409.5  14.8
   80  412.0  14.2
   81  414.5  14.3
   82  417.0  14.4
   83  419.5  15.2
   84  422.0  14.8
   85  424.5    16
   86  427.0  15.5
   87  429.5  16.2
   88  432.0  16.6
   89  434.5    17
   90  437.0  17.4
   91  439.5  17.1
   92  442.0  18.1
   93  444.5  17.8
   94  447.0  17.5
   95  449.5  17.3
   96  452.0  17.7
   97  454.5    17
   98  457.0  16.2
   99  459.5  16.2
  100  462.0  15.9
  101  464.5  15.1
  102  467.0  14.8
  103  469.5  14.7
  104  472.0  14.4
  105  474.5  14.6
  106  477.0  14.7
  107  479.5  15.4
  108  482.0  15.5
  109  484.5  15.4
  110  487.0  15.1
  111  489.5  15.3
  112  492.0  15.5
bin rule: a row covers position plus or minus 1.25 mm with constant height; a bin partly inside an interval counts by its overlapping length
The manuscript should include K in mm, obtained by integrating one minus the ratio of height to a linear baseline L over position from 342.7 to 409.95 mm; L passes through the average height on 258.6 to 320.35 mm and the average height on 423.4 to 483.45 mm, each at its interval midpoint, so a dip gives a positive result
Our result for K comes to 3.9 mm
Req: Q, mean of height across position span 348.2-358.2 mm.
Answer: 13.7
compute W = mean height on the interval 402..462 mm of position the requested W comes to 16.1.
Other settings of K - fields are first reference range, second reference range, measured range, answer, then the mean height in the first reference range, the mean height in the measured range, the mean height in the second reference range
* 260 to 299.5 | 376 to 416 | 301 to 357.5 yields 1.0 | 13.2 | 13.4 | 14.2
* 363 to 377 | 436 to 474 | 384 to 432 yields 0.9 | 13.8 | 14.7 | 16.4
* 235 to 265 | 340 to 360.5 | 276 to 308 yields -0.9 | 12.5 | 13.3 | 13.5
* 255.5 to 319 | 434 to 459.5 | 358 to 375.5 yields 1.7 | 13.2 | 13.8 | 17.3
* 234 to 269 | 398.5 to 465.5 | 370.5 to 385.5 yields 1.1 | 12.6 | 13.8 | 16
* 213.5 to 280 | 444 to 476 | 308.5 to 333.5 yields 0.6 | 12.6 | 13.5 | 16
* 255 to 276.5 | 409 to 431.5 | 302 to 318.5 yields 0.4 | 13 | 13.3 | 15.1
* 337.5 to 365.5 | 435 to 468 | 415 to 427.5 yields 0.5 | 13.5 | 15.1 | 16.8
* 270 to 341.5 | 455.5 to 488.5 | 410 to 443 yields -2.5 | 13.3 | 15.9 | 15.2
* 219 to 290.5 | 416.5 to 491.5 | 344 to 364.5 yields 1.1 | 12.7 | 13.6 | 16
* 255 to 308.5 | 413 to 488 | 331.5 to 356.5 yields 1.4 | 13.2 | 13.4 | 15.9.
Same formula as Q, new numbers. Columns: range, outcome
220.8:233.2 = 12.3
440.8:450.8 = 17.7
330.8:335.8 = 13.4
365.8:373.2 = 13.9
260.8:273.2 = 13.1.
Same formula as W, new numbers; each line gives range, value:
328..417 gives 13.9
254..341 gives 13.3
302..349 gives 13.4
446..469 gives 16.3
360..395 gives 13.9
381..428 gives 14.5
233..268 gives 12.5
